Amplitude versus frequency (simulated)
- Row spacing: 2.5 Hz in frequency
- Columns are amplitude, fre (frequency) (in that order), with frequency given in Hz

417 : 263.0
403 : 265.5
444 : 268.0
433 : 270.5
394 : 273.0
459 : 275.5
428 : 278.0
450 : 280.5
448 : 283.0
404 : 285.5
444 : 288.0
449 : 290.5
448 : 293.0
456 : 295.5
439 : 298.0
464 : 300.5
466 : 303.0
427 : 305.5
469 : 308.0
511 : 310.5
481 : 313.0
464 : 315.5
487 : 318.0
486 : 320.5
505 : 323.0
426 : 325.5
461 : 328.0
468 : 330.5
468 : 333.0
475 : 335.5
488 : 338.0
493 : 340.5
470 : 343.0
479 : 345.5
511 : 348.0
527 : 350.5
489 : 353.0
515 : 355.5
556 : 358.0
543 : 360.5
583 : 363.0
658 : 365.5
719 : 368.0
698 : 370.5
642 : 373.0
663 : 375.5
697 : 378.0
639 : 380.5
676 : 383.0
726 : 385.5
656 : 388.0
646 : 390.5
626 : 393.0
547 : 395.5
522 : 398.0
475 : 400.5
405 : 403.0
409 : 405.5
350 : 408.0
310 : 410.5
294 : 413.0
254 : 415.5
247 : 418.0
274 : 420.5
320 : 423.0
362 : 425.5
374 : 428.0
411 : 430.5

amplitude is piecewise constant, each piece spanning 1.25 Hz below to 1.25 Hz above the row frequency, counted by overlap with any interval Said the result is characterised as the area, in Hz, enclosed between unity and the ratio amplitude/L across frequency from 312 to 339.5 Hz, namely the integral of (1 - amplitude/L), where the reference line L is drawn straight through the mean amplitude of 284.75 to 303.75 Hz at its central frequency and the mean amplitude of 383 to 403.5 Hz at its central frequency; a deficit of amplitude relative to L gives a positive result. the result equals 1.0 Hz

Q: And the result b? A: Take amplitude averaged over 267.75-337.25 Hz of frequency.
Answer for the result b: 456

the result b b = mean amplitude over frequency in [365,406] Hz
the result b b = 615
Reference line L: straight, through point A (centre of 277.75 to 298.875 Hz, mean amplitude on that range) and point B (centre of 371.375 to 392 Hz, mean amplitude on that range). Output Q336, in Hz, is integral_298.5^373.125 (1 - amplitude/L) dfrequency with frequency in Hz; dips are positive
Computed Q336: 6.1 Hz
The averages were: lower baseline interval 441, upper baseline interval 668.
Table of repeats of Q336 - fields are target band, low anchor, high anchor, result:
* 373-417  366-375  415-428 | -1.35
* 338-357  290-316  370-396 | 2.43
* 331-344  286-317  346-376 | 1.41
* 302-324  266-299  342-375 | 0.63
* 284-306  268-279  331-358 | 0.24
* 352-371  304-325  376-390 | 0.70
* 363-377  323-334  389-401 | -3.67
